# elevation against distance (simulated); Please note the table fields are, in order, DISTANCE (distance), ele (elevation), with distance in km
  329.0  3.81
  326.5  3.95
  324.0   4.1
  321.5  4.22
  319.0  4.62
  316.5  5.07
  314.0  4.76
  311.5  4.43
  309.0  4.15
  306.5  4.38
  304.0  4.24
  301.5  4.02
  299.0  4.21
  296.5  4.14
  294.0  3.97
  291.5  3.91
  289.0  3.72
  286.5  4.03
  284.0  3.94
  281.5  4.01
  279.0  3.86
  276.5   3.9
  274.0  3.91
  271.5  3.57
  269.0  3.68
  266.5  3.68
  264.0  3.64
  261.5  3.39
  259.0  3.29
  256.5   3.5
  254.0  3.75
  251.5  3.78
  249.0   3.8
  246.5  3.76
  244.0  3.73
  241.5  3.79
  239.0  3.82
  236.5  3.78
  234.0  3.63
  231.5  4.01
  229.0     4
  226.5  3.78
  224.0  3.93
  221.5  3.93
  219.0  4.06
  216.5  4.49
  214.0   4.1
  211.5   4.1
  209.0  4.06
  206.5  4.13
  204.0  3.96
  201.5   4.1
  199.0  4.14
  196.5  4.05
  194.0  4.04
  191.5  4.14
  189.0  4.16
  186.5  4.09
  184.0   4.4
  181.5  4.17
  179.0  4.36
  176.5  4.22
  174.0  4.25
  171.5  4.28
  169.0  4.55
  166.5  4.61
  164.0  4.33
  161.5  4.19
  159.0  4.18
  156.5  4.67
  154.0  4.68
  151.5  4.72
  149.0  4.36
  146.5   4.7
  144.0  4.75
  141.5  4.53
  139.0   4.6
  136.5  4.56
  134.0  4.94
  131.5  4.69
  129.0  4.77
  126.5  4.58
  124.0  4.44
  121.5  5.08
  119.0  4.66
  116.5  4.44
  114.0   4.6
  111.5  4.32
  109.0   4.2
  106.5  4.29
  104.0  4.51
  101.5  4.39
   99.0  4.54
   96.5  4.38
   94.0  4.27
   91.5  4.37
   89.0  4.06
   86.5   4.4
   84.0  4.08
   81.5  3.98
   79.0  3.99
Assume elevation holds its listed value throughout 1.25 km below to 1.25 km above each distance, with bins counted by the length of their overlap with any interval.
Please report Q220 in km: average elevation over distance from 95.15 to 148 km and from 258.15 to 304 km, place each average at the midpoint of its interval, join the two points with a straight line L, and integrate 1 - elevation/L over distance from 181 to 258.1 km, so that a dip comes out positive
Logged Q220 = 2.9 km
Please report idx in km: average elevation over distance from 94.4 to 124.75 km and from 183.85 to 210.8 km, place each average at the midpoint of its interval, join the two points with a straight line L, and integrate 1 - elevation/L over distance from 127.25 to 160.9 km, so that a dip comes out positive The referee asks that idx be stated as -2.2 km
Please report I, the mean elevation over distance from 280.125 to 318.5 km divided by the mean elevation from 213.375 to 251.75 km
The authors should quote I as 1.08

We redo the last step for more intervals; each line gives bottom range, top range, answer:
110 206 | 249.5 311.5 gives 0.87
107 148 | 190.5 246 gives 0.86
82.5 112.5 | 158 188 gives 1.00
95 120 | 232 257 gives 0.85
